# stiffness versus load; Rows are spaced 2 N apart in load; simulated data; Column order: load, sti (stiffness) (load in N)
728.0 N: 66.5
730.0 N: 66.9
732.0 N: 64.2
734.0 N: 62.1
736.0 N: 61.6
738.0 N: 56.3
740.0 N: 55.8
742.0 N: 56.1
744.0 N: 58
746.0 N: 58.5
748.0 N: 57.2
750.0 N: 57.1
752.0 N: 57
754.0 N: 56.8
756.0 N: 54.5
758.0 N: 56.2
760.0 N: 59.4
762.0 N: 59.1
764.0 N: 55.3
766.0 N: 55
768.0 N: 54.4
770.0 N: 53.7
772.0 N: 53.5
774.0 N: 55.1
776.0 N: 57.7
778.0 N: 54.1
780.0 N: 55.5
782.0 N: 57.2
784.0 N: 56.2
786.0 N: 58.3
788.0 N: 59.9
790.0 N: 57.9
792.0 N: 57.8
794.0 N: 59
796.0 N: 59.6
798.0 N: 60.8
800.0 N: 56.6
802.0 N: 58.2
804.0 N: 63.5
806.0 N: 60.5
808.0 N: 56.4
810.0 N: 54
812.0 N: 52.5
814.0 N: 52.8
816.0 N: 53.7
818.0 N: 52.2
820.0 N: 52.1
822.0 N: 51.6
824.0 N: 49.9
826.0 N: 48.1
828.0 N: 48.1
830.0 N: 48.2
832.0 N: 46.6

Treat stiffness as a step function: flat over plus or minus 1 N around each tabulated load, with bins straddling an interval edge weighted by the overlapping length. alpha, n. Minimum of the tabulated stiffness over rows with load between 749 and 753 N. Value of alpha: 57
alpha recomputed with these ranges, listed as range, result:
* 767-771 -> 53.7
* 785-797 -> 57.8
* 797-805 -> 56.6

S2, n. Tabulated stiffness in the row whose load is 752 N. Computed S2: 57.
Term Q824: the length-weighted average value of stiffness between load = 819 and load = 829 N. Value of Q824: 50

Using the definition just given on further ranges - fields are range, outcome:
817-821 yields 52.2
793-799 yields 59.8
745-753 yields 57.5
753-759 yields 55.8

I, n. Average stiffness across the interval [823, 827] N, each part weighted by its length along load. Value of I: 49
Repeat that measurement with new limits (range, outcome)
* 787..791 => 58.9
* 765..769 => 54.7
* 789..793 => 57.8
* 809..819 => 53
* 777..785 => 55.8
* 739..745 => 56.6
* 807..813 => 54.3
